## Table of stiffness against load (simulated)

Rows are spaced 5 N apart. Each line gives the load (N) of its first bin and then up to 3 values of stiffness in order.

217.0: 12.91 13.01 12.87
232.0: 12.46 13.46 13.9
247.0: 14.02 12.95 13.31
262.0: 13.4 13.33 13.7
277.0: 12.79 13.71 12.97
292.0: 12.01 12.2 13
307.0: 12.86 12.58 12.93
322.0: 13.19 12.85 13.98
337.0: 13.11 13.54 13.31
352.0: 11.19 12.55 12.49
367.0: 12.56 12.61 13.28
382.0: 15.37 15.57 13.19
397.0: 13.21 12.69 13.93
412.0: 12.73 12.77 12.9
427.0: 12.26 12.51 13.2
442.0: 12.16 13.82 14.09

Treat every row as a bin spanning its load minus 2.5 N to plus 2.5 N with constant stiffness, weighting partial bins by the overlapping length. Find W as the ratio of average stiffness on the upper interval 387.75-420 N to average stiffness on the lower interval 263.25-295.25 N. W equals 1.01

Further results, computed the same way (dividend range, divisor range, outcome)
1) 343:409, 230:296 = 1.00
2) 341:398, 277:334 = 1.02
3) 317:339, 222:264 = 1.00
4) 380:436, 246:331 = 1.02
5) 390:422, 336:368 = 1.03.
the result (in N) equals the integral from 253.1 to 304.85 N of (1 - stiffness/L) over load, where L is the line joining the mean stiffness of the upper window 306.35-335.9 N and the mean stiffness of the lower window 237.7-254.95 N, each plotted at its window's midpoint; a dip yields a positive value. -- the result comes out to 1.3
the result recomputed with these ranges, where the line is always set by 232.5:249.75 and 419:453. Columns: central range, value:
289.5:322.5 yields 1.8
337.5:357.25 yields 0.8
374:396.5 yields -1.9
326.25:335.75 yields -0.1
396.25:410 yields -0.2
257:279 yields 0.3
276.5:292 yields 0.5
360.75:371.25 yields 0.5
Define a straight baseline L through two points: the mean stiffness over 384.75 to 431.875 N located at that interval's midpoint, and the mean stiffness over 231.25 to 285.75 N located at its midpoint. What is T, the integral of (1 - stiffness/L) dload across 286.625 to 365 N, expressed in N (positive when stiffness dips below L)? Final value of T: 3.0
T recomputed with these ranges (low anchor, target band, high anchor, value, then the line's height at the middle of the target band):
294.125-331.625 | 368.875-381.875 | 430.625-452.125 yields -0.4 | 13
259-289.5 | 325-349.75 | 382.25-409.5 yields 0.5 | 13.6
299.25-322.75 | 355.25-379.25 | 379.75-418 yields 1.3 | 13.4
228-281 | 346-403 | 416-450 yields -0.8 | 13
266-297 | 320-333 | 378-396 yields 0.3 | 13.6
